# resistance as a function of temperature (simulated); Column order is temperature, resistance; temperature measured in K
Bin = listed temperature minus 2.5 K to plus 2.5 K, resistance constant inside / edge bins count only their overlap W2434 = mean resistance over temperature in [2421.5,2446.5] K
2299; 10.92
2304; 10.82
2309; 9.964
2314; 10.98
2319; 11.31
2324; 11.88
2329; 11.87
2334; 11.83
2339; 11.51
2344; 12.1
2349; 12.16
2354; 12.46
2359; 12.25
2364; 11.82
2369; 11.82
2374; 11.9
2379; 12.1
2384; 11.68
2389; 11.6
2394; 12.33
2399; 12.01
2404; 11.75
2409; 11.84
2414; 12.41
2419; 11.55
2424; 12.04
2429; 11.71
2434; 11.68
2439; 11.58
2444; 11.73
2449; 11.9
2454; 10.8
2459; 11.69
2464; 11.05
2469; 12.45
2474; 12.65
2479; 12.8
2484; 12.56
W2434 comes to 11.7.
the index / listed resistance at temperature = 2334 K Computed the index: 11.83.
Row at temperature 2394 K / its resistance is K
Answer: 12.33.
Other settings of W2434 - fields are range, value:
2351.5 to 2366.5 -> 12.2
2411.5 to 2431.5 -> 11.9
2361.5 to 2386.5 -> 11.9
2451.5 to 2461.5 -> 11.2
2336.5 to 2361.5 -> 12.1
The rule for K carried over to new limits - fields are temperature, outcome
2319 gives 11.31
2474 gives 12.65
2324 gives 11.88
